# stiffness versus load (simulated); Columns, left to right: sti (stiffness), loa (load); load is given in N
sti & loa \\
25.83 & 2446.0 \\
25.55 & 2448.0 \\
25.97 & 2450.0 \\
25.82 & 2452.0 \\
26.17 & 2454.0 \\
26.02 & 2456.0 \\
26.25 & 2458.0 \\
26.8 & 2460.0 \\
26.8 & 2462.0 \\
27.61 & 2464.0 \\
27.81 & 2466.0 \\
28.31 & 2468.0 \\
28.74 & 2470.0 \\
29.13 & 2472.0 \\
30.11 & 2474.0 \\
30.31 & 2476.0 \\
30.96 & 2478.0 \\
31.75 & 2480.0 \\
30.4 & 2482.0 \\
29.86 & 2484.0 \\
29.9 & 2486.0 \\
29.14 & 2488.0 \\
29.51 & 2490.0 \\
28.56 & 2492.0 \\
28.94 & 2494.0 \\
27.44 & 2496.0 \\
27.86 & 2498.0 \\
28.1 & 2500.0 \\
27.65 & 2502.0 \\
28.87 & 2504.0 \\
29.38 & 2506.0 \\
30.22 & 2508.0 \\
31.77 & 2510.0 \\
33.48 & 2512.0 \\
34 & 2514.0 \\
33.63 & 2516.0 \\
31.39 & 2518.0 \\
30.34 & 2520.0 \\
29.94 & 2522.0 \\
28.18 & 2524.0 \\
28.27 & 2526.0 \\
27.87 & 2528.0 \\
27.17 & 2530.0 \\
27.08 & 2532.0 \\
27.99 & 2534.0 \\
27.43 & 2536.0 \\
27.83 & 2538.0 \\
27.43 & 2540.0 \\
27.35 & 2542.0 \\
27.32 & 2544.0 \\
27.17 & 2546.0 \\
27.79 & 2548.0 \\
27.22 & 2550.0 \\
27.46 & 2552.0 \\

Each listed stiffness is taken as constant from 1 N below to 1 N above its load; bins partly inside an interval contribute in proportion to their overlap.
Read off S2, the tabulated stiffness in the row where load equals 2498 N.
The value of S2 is 27.86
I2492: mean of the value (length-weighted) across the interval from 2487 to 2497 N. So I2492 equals 28.7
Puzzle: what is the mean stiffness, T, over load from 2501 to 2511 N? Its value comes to 29.6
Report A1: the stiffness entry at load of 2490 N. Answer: 29.51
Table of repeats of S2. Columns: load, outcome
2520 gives 30.34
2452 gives 25.82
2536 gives 27.43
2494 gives 28.94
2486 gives 29.9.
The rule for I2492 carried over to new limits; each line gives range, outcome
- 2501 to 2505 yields 28.3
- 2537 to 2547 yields 27.4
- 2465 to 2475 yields 28.8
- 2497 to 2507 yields 28.4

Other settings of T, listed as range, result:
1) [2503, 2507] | 29.1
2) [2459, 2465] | 27.1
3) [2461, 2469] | 27.6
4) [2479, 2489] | 30.2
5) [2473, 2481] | 30.8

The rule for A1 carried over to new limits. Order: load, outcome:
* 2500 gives 28.1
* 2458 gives 26.25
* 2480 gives 31.75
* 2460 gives 26.8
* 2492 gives 28.56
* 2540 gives 27.43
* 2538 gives 27.83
